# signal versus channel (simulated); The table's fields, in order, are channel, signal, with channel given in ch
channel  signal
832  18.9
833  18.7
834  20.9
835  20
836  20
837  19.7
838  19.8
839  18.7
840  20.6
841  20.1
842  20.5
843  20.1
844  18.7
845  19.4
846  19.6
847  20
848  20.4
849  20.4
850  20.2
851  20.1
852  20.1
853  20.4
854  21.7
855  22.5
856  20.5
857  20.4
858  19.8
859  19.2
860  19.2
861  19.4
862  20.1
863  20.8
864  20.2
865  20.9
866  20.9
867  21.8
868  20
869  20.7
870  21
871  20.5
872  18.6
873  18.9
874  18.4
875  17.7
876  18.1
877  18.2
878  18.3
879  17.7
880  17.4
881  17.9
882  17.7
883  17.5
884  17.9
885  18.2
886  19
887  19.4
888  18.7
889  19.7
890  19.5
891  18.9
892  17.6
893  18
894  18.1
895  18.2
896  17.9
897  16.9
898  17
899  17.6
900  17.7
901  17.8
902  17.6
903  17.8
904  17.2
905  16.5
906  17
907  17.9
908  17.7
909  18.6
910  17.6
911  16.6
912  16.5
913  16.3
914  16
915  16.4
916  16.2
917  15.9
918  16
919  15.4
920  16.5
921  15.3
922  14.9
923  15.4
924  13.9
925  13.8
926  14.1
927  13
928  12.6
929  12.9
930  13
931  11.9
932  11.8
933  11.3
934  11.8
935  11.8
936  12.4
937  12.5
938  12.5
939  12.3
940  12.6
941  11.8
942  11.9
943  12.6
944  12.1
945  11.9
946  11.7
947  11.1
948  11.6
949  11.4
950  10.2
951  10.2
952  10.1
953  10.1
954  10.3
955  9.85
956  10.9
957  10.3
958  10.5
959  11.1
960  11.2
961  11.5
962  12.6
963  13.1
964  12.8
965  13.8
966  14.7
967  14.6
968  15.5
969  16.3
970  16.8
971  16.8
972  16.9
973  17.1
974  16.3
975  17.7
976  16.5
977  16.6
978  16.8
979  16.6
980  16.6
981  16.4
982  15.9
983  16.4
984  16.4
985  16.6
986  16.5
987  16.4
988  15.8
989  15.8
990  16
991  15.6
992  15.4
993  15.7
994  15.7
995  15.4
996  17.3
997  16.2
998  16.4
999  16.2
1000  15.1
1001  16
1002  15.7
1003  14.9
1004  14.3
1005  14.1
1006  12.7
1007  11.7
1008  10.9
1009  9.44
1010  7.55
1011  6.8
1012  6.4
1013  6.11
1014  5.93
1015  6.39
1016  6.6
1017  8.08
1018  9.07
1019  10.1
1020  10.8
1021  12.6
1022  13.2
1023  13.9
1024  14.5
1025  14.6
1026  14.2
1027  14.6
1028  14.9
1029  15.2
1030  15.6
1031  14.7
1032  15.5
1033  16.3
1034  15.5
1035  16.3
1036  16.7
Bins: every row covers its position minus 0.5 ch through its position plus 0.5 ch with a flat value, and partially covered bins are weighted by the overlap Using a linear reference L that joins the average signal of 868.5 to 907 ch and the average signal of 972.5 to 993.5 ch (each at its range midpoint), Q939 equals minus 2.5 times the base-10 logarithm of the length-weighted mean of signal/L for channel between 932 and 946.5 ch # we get 0.38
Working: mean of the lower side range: 18.2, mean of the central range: 12.1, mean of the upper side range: 16.3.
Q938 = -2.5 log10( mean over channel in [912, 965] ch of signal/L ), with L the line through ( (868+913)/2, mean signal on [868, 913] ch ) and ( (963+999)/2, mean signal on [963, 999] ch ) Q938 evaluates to 0.32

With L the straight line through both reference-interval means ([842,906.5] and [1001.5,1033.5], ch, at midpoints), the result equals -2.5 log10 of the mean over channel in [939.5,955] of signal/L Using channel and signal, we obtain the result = 0.34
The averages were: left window 19.1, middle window 11.3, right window 11.8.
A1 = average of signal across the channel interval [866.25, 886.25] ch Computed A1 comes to 18.8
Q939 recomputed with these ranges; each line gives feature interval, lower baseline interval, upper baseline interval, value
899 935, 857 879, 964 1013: 0.15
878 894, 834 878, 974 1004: 0.04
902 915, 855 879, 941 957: -0.12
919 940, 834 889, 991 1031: 0.24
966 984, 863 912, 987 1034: -0.12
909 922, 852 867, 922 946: -0.12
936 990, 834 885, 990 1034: 0.09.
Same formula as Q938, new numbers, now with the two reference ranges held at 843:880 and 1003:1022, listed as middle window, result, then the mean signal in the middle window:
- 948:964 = 0.22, 11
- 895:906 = -0.01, 17.4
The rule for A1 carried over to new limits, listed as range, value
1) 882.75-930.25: 16.8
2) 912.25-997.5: 14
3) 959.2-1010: 15.1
